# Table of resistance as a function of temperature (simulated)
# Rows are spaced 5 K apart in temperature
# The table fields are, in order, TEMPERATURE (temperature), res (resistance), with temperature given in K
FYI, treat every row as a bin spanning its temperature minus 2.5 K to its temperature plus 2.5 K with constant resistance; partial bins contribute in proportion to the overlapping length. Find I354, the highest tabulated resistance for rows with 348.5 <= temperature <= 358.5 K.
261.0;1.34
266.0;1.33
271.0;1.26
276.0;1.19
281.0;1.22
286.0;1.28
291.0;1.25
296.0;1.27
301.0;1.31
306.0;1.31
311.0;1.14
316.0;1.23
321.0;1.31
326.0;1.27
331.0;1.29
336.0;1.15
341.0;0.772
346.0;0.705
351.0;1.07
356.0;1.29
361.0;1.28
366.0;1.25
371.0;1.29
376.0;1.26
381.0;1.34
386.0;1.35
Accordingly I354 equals 1.29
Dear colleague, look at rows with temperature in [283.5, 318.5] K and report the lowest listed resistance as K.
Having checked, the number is 1.14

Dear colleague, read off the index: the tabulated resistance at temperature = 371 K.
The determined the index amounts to 1.29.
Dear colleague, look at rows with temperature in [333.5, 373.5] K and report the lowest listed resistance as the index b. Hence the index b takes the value 0.705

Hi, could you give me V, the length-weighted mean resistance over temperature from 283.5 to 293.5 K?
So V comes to 1.27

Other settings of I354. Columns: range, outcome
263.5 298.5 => 1.33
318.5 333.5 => 1.31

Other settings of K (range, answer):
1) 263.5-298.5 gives 1.19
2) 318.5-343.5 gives 0.772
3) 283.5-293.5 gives 1.25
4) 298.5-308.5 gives 1.31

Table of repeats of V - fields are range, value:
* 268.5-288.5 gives 1.24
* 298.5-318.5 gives 1.25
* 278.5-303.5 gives 1.27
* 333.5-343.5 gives 0.961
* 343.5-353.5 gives 0.887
